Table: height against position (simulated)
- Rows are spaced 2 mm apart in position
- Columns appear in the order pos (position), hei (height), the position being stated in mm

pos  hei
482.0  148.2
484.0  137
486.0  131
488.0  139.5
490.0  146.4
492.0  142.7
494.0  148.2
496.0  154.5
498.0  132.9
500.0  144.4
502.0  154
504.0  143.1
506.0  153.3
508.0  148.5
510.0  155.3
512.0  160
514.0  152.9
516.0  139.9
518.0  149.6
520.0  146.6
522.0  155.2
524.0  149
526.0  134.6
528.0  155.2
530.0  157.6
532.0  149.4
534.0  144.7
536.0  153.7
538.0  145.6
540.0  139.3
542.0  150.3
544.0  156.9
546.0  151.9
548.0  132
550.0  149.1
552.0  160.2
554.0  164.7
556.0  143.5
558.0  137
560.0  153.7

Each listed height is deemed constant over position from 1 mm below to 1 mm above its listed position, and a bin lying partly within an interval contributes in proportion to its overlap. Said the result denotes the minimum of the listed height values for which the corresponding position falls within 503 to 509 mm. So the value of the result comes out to 143.1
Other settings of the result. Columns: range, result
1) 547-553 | 132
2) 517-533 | 134.6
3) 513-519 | 139.9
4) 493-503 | 132.9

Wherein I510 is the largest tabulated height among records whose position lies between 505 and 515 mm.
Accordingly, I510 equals 160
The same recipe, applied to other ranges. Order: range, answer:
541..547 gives 156.9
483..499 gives 154.5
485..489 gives 139.5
